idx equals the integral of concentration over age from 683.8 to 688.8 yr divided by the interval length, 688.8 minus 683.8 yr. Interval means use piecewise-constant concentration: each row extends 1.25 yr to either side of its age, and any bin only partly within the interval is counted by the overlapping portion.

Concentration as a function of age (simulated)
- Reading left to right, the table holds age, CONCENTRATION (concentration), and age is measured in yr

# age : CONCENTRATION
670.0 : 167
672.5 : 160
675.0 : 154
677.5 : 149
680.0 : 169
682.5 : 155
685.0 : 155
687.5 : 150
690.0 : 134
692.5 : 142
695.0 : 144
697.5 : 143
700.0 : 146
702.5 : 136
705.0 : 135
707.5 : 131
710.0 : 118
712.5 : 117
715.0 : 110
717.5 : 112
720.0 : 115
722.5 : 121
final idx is 152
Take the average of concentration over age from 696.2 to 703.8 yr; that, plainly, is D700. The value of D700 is 142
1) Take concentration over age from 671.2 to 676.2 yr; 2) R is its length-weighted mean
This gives 157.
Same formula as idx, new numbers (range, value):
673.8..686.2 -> 156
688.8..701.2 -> 142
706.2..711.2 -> 125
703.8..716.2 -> 122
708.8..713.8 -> 117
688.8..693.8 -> 138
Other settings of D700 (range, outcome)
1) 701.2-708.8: 134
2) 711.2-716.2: 114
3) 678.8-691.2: 153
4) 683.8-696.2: 145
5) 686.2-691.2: 142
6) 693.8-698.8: 144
